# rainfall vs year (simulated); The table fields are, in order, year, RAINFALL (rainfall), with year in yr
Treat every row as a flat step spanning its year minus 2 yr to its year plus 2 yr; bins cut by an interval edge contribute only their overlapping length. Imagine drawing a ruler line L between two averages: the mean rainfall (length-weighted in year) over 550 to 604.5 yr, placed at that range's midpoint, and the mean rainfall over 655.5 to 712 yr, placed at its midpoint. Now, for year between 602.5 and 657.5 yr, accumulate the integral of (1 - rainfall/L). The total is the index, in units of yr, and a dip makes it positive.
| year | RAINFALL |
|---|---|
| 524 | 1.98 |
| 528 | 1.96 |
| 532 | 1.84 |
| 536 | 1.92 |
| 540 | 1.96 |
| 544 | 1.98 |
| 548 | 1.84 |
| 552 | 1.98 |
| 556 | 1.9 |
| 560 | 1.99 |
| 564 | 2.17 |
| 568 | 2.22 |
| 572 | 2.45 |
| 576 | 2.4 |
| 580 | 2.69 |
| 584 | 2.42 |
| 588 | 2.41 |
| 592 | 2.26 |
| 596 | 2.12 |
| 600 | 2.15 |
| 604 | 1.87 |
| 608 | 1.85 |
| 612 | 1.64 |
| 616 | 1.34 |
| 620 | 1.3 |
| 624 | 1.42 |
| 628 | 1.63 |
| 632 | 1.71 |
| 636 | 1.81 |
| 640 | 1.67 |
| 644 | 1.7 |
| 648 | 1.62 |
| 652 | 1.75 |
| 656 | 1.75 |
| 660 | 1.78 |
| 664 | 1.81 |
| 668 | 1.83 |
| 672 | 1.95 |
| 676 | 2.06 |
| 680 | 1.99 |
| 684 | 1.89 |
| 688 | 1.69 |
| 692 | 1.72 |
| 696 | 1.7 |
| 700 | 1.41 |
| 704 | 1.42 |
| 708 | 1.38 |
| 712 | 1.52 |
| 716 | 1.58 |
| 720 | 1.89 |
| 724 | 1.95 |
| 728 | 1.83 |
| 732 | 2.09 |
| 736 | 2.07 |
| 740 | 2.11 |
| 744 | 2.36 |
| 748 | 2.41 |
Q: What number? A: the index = 9.3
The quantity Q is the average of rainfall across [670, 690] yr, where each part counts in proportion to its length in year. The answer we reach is 1.92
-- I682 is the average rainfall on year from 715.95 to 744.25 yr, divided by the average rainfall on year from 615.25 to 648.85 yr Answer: 1.26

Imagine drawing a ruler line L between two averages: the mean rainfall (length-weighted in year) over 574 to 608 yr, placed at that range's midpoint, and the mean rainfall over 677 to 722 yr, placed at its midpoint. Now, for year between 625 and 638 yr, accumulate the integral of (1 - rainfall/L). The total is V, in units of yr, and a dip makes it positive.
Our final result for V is 2.2 yr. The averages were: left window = 2.26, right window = 1.66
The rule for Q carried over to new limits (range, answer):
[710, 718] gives 1.55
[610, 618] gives 1.49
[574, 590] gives 2.48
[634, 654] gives 1.71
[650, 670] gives 1.78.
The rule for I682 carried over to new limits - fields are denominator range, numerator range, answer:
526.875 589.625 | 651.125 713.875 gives 0.81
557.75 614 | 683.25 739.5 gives 0.79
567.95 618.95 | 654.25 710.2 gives 0.82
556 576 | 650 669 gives 0.81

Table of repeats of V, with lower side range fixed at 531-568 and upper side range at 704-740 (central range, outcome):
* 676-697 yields -0.03 yr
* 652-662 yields 0.51 yr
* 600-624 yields 3.45 yr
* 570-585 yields -4.28 yr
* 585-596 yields -2.15 yr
